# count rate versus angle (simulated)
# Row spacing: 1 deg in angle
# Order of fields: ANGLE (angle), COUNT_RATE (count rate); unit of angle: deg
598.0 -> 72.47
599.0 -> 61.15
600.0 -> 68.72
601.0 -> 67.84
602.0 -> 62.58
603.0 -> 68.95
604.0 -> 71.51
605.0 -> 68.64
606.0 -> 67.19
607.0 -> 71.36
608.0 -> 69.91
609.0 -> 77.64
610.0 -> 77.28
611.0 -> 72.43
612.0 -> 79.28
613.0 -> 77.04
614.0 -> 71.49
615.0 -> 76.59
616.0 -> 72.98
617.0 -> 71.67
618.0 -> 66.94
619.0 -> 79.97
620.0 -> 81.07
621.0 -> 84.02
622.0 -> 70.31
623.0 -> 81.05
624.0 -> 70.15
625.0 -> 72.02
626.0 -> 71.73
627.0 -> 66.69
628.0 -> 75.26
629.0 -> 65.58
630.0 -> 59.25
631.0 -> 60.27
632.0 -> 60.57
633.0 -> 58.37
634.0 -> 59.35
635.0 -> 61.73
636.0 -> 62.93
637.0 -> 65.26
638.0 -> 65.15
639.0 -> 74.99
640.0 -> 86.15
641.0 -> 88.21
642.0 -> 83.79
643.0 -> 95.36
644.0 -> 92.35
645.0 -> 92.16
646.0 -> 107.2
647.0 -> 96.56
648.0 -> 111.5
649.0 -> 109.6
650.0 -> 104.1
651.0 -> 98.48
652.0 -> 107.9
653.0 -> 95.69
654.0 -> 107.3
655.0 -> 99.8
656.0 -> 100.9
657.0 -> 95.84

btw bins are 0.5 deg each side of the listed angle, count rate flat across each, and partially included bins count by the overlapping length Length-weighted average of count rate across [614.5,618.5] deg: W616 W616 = 72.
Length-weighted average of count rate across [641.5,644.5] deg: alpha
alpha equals 90.5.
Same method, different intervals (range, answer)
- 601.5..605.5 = 67.9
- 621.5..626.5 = 73.1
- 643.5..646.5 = 97.2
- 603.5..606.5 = 69.1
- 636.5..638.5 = 65.2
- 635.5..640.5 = 70.9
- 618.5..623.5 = 79.3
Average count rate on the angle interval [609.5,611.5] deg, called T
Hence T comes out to 74.9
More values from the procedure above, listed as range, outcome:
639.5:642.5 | 86.1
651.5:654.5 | 104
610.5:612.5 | 75.9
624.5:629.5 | 70.3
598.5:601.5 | 65.9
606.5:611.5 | 73.7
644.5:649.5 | 103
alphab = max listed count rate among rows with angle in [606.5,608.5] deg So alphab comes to 71.36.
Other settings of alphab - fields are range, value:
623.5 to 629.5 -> 75.26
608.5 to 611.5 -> 77.64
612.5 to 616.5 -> 77.04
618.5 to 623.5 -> 84.02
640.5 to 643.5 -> 95.36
